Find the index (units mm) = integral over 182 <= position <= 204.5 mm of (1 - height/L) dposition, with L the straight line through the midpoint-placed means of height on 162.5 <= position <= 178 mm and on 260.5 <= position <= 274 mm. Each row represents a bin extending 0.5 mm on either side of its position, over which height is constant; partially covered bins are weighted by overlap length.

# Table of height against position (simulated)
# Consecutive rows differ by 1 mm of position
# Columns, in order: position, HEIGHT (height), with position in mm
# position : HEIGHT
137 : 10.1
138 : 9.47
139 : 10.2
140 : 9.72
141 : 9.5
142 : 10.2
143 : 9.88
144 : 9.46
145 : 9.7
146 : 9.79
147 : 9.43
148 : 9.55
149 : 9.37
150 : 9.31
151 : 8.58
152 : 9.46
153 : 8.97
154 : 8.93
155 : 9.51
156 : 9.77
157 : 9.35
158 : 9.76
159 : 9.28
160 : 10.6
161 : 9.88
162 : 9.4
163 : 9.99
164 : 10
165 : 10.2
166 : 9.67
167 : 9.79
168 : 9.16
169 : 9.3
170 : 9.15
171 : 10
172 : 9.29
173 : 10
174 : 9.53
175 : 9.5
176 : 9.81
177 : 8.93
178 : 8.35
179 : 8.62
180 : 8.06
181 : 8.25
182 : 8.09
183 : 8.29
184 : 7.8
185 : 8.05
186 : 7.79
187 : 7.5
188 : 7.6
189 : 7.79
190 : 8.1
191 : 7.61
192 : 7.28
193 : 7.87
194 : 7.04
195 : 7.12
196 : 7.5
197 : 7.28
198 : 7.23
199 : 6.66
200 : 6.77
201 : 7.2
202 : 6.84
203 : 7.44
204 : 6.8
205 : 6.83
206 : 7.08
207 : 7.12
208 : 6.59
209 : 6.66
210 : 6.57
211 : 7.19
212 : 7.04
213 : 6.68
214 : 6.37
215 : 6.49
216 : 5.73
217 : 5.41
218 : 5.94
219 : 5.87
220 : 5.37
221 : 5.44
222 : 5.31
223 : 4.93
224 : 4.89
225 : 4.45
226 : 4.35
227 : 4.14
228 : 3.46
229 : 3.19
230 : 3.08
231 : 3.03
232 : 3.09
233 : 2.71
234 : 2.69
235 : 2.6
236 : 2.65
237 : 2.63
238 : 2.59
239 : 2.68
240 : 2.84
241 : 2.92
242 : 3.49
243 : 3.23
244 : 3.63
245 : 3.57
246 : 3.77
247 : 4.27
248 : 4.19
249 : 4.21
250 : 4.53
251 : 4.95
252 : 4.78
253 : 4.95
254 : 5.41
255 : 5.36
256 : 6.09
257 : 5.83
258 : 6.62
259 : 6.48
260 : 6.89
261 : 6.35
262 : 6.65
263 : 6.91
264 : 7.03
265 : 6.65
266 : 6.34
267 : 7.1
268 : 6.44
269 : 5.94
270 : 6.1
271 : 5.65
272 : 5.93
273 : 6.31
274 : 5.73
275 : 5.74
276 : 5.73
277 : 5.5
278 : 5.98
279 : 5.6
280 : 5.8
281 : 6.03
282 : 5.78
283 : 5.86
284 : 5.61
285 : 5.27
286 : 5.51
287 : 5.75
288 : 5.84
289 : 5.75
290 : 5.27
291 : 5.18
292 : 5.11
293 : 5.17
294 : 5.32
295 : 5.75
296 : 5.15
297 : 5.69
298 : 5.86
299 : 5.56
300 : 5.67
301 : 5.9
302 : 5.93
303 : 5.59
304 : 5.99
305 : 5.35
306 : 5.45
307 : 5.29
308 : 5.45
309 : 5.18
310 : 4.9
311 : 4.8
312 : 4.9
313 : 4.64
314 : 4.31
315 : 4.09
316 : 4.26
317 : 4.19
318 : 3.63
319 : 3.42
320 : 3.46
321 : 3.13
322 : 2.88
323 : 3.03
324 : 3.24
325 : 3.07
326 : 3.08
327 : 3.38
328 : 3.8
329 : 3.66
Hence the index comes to 3.5 mm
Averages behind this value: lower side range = 9.58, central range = 7.45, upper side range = 6.39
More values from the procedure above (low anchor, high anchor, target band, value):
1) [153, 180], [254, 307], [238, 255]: 7.3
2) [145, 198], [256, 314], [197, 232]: 8.7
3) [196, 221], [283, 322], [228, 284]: 8.3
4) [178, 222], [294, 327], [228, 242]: 7.6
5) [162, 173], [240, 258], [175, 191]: 0.8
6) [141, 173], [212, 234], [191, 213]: -2.7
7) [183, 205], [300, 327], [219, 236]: 6.8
